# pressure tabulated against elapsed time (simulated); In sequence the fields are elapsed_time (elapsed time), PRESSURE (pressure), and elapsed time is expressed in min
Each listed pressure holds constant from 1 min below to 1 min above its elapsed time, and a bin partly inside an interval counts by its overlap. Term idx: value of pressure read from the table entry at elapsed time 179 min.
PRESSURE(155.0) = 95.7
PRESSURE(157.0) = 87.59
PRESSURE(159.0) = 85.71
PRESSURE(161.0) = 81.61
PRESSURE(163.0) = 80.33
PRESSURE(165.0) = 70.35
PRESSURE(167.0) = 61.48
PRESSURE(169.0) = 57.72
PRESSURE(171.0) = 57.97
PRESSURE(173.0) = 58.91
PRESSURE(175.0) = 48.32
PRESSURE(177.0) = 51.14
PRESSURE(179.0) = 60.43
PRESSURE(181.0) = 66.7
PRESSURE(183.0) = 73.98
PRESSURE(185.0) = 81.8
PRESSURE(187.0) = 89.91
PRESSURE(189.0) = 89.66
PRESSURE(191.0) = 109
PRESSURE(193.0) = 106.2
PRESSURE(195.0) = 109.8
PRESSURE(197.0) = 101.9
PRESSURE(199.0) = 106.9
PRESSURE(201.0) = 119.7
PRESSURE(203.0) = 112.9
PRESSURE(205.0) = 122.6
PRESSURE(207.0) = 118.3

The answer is 60.43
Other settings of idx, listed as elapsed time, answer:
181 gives 66.7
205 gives 122.6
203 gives 112.9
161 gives 81.61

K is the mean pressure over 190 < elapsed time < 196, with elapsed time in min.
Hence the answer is 108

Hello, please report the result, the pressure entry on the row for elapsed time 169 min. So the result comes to 57.72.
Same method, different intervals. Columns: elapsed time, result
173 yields 58.91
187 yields 89.91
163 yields 80.33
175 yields 48.32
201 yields 119.7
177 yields 51.14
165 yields 70.35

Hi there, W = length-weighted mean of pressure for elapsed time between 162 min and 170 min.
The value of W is 67.5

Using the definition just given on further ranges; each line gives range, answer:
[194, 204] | 110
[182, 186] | 77.9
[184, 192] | 92.6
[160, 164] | 81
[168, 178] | 54.8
